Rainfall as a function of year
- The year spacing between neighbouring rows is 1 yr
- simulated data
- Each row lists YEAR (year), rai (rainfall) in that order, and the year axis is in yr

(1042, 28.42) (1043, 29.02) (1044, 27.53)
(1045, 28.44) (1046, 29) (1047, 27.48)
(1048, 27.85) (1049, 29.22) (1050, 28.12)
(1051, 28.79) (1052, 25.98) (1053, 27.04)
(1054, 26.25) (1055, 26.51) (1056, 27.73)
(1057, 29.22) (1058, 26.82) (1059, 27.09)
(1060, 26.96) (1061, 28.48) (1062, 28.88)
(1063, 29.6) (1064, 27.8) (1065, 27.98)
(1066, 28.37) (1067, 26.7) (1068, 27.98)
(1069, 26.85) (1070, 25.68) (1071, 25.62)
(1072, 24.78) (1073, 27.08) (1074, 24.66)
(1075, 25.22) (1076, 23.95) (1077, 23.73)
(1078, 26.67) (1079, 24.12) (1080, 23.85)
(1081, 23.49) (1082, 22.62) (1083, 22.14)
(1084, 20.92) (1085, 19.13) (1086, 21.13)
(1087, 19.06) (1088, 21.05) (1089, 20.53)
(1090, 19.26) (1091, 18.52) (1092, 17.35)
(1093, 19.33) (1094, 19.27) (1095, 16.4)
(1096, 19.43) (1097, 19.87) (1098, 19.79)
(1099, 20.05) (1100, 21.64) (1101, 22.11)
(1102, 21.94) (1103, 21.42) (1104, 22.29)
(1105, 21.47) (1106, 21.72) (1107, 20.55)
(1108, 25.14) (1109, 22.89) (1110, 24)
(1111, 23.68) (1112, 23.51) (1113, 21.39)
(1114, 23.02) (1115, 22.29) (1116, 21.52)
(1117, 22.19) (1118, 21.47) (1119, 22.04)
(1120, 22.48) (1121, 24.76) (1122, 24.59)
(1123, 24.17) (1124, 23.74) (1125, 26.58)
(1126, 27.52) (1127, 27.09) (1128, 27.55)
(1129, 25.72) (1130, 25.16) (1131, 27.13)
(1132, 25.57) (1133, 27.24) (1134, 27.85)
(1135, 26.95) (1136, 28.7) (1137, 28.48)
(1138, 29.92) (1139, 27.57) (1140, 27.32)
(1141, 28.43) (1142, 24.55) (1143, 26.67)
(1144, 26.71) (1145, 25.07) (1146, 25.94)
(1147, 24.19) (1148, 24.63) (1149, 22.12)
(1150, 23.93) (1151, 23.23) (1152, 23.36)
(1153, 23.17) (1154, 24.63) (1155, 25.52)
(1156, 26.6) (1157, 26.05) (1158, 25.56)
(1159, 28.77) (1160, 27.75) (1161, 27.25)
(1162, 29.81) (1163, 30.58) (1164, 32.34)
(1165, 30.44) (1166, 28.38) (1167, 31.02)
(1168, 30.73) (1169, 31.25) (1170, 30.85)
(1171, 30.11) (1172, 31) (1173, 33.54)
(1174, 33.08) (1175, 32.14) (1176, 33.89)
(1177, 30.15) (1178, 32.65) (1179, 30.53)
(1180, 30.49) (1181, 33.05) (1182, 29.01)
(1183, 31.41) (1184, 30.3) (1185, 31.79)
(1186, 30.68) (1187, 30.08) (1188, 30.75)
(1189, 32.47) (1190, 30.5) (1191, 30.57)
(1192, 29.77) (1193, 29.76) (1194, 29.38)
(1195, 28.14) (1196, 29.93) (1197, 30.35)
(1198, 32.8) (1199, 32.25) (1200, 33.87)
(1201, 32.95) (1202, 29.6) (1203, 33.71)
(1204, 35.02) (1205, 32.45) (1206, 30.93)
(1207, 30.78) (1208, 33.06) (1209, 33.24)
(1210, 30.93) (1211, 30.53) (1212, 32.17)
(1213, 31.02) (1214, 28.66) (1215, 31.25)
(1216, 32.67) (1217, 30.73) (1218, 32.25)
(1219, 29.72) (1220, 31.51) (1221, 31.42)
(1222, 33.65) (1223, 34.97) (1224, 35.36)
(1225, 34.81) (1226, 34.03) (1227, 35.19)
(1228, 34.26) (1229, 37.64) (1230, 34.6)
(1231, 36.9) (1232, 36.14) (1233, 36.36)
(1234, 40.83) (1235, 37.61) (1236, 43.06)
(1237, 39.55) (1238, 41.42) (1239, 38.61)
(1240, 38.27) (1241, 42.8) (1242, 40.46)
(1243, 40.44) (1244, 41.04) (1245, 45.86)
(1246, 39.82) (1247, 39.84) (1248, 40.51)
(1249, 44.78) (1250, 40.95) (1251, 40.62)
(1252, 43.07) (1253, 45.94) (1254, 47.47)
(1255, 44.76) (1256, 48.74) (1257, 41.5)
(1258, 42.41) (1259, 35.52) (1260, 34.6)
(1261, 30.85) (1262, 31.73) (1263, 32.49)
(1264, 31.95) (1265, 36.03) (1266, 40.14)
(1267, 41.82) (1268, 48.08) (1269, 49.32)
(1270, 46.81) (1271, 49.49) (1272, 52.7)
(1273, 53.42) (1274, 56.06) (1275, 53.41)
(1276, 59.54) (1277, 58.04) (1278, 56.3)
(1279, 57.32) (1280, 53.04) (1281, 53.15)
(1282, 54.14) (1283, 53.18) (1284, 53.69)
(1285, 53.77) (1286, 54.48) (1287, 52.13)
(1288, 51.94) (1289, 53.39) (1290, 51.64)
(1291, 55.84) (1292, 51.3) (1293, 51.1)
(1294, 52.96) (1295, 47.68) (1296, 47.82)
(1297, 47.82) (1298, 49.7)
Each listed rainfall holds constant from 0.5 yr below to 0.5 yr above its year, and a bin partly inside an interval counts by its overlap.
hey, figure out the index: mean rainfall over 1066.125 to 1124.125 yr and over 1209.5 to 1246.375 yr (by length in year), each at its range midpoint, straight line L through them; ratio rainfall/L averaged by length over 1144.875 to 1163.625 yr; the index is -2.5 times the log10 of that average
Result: 0.11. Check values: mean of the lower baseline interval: 22.5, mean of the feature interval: 25.7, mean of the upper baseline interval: 35.8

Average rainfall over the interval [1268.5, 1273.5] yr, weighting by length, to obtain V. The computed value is 50.3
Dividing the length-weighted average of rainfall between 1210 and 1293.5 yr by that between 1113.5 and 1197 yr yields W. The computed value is 1.52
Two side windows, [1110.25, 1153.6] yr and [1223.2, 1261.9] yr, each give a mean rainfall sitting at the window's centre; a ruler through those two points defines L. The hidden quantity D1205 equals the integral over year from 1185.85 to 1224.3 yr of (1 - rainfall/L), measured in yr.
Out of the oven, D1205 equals 3.4 yr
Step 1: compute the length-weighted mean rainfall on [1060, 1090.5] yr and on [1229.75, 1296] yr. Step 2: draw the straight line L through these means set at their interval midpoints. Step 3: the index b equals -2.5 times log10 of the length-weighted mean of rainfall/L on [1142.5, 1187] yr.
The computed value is 0.20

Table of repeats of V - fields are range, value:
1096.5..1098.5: 19.8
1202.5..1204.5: 34.4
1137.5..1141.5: 28.3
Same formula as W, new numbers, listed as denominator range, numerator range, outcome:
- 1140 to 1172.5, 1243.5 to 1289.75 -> 1.71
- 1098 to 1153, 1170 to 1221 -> 1.28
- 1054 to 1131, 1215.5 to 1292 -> 1.81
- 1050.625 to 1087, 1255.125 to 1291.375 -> 1.86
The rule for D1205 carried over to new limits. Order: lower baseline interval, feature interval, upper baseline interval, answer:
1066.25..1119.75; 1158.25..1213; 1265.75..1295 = 8.86 yr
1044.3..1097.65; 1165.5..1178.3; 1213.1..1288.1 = 1.12 yr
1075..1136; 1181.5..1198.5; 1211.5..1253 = 0.96 yr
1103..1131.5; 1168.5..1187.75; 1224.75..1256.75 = 0.30 yr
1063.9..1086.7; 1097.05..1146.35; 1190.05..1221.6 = 4.85 yr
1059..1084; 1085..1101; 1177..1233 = 4.35 yr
